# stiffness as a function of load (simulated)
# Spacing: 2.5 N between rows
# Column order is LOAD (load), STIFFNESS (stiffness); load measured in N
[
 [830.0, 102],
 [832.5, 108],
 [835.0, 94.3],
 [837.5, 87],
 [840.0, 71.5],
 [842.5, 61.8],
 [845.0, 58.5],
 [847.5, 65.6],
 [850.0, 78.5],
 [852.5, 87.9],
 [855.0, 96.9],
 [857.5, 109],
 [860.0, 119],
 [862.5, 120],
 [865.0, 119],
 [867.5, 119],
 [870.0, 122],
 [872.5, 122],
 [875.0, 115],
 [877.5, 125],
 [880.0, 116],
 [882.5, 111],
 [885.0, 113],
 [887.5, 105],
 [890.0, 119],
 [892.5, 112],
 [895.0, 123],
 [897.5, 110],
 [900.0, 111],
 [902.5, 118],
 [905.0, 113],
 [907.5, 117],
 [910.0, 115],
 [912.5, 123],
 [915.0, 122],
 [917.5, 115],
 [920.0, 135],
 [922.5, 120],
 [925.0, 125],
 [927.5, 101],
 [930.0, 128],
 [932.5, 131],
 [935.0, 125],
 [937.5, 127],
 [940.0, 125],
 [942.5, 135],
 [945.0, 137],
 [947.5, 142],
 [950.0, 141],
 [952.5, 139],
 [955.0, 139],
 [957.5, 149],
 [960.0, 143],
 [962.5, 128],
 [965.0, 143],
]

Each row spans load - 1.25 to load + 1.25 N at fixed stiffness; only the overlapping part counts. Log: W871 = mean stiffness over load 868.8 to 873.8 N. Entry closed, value 122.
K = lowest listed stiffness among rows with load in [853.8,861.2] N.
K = 96.9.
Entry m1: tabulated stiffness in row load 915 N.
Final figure 122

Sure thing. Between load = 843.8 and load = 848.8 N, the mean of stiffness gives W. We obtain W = 62.2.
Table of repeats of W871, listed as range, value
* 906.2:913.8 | 118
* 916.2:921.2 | 125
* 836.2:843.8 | 73.5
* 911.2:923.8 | 123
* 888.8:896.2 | 118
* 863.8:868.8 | 119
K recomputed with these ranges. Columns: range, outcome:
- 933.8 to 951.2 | 125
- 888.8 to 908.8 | 110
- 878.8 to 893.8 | 105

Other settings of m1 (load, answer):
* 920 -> 135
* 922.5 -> 120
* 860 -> 119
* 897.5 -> 110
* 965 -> 143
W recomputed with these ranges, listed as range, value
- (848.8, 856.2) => 87.8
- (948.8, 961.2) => 142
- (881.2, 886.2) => 112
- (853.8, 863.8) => 111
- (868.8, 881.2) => 120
